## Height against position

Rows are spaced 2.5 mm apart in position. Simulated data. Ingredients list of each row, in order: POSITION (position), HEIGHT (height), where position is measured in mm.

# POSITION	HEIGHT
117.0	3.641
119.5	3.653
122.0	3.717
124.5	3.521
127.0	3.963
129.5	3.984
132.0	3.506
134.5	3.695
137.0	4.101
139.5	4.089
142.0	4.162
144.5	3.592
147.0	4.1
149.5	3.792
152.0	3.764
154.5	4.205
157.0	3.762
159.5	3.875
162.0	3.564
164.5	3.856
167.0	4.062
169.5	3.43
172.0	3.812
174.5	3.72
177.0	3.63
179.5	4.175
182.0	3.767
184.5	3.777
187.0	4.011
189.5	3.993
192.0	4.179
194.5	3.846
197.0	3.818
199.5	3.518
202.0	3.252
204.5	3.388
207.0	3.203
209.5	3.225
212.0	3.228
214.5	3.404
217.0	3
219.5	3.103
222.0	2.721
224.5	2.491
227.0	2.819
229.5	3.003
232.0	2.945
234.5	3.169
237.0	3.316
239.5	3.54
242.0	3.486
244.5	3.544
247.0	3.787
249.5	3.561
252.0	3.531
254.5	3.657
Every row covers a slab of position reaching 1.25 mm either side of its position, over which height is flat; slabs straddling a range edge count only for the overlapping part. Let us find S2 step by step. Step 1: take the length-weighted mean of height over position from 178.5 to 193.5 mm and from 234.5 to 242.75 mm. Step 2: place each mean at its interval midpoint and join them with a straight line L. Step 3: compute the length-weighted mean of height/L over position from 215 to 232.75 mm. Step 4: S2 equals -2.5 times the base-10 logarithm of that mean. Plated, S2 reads 0.228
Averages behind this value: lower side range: 3.98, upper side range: 3.4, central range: 2.89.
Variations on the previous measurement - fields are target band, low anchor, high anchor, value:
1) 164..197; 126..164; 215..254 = -0.074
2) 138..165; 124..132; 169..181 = -0.029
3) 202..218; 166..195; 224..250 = 0.096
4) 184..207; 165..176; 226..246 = -0.047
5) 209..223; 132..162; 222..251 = 0.088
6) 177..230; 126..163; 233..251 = 0.064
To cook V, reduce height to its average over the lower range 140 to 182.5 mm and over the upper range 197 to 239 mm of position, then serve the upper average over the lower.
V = 0.8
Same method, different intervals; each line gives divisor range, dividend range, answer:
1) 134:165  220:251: 0.82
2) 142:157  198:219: 0.84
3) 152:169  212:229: 0.76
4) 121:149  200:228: 0.80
